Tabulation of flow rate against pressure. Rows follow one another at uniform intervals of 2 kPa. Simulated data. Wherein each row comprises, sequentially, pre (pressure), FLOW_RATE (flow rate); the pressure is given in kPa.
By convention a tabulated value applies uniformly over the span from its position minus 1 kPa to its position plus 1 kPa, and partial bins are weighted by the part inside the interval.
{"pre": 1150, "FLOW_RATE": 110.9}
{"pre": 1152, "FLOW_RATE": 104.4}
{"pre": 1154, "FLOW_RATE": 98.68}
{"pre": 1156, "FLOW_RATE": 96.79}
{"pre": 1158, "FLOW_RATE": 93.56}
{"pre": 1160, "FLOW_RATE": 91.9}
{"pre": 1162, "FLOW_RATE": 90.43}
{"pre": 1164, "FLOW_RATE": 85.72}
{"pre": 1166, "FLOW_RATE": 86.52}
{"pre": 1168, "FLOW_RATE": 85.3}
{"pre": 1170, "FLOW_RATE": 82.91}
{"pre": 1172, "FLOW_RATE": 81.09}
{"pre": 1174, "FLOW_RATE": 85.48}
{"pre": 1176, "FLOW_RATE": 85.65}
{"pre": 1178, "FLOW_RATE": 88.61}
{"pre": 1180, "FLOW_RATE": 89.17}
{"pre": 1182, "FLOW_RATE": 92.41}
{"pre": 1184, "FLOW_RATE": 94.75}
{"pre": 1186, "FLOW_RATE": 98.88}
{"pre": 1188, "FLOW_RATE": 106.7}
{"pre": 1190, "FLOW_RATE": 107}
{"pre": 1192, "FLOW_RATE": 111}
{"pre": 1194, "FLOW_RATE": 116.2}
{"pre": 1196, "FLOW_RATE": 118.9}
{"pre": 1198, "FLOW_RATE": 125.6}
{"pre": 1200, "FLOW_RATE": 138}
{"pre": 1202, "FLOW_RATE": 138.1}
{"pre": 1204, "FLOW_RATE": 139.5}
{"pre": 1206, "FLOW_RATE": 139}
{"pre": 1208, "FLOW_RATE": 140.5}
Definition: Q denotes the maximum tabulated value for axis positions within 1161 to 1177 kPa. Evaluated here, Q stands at 90.43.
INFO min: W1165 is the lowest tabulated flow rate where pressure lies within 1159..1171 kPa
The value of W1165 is 82.91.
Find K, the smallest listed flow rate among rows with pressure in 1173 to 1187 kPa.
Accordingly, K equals 85.48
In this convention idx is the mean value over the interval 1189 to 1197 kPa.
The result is 113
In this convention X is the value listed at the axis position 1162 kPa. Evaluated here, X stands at 90.43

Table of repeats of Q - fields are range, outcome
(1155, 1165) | 96.79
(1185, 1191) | 107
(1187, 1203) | 138.1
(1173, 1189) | 106.7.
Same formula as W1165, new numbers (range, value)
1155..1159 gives 93.56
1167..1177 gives 81.09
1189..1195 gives 107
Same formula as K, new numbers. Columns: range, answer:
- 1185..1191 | 98.88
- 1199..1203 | 138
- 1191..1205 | 111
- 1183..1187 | 94.75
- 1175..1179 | 85.65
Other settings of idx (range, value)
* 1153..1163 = 94.3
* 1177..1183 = 90.1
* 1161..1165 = 88.1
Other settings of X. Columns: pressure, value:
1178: 88.61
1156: 96.79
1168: 85.3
